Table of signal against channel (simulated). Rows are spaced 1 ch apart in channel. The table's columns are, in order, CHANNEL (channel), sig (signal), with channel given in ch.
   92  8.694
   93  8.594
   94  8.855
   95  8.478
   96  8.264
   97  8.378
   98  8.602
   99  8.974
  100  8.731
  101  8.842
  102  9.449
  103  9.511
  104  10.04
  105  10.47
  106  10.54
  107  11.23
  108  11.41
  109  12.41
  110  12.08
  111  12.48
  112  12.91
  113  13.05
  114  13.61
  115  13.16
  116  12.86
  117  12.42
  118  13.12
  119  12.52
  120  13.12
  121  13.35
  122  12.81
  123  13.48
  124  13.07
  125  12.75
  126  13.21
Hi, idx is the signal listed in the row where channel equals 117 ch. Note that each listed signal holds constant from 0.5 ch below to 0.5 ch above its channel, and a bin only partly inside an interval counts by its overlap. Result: 12.42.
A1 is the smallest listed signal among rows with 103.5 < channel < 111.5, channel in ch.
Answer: 10.04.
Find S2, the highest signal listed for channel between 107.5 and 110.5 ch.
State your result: 12.41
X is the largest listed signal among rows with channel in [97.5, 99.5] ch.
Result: 8.974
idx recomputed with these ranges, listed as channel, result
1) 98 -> 8.602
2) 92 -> 8.694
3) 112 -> 12.91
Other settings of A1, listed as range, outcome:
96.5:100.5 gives 8.378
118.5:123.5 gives 12.52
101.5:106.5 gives 9.449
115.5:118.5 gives 12.42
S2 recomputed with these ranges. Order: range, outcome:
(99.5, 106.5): 10.54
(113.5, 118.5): 13.61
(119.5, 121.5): 13.35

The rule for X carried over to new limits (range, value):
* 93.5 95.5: 8.855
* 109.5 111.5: 12.48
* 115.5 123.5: 13.48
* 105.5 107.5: 11.23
